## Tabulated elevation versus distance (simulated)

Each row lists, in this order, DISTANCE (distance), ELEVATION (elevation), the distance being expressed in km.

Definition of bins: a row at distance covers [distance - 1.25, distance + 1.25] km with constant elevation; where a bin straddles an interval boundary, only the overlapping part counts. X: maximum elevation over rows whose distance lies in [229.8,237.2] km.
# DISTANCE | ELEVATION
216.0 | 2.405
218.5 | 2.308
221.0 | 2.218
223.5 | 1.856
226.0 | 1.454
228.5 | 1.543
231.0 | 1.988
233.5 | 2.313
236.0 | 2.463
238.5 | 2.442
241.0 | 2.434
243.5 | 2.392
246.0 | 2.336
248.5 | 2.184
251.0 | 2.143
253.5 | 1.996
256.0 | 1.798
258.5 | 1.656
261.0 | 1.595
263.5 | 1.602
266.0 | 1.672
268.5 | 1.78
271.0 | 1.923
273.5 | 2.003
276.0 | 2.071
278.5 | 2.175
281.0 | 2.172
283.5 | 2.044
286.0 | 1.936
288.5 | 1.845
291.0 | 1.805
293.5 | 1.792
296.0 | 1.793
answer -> 2.463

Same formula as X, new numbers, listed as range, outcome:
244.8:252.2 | 2.336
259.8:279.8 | 2.175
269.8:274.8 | 2.003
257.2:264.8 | 1.656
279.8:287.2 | 2.172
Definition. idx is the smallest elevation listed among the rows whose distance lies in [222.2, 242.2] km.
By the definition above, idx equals 1.454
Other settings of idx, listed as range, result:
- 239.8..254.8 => 1.996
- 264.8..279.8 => 1.672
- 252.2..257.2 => 1.798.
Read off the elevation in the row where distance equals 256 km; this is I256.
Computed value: 1.798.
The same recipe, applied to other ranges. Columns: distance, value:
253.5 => 1.996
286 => 1.936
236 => 2.463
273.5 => 2.003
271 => 1.923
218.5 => 2.308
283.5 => 2.044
